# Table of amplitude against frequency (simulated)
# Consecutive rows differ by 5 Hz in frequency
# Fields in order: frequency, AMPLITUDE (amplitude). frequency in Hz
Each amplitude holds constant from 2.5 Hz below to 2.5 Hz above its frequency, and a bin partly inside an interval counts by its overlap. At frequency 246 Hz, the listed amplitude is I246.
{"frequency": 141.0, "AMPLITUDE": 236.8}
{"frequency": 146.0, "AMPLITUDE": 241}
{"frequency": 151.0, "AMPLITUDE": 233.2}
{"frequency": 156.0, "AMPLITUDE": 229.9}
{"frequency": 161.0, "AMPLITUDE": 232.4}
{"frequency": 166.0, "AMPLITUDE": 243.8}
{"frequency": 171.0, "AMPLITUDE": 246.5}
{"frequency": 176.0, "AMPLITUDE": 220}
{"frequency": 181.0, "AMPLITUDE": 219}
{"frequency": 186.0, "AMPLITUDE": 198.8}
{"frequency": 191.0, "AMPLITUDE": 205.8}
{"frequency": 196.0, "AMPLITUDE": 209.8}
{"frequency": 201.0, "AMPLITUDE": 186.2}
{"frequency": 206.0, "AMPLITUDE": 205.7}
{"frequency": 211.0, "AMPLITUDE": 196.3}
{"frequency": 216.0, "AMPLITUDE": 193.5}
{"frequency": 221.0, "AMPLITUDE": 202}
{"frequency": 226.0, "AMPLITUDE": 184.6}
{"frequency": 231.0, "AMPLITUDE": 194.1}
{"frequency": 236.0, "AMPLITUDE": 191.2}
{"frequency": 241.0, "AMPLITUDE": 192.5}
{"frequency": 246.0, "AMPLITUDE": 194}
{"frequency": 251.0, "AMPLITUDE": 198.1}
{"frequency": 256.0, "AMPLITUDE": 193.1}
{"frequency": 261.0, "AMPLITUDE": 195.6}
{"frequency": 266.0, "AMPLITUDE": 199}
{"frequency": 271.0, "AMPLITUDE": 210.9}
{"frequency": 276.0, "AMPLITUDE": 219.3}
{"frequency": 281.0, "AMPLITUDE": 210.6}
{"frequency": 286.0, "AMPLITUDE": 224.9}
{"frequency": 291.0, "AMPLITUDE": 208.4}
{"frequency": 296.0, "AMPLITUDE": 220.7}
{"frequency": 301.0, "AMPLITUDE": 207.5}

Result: 194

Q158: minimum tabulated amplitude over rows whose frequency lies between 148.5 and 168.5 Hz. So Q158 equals 229.9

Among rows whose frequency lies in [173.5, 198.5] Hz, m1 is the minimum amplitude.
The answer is 198.8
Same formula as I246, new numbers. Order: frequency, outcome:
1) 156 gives 229.9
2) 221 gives 202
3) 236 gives 191.2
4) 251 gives 198.1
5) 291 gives 208.4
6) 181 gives 219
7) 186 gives 198.8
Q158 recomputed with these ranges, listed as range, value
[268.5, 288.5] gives 210.6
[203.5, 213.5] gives 196.3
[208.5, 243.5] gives 184.6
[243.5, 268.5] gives 193.1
